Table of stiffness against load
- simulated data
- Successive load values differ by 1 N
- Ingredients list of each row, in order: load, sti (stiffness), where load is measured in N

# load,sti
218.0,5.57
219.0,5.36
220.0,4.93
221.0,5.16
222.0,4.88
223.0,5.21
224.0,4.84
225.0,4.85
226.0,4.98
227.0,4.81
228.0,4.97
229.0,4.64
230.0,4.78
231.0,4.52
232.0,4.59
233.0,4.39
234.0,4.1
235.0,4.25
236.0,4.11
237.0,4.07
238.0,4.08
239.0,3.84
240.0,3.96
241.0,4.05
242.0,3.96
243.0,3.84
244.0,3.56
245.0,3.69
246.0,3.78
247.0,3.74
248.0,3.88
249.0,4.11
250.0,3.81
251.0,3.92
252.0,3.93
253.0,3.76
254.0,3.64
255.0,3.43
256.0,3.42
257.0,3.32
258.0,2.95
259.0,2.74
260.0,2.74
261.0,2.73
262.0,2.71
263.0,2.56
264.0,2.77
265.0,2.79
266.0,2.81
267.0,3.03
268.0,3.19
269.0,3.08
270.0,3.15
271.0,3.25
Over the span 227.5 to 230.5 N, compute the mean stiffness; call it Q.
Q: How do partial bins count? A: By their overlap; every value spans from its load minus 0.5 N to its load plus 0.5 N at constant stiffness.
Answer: 4.8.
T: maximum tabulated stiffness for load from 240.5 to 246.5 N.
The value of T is 4.05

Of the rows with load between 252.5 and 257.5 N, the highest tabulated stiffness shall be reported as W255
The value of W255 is 3.76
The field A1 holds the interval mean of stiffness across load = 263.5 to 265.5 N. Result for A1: 2.78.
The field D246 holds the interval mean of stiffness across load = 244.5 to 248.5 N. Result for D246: 3.77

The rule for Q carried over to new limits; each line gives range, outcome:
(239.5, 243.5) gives 3.95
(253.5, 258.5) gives 3.35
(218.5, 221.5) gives 5.15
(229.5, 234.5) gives 4.48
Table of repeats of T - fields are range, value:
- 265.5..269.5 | 3.19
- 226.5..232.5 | 4.97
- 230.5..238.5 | 4.59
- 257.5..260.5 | 2.95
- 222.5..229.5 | 5.21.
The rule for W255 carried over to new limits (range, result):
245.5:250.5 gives 4.11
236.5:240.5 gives 4.08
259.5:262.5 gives 2.74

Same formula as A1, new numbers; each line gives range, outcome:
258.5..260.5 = 2.74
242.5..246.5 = 3.72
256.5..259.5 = 3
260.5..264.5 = 2.69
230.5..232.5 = 4.55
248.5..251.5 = 3.95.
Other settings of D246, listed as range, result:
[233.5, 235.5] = 4.17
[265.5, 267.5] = 2.92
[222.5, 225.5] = 4.97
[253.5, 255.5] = 3.54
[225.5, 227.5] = 4.89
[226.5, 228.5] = 4.89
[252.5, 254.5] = 3.7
